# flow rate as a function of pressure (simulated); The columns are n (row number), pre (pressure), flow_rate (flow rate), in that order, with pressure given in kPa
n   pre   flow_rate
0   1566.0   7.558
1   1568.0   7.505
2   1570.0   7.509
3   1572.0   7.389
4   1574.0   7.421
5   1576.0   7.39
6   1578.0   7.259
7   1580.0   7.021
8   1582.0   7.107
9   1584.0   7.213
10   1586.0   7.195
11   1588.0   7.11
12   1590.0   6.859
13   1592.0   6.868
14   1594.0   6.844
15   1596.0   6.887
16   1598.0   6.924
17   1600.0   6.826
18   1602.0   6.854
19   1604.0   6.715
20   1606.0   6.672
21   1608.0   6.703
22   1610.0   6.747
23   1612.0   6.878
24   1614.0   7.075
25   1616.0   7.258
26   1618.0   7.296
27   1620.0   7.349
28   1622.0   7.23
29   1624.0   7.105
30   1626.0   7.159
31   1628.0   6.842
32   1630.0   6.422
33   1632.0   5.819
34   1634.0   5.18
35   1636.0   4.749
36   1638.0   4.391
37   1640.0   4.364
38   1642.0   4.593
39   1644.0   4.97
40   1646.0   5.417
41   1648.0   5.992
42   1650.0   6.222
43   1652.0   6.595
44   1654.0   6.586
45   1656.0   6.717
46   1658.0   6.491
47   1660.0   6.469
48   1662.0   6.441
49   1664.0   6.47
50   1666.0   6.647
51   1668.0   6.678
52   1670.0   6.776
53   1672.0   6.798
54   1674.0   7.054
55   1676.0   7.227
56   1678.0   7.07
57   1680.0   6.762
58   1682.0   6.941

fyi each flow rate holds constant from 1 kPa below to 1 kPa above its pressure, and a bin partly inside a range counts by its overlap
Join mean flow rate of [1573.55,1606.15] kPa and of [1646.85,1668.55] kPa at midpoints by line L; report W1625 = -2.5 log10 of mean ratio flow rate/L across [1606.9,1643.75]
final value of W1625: 0.08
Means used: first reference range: 7.01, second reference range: 6.47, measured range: 6.26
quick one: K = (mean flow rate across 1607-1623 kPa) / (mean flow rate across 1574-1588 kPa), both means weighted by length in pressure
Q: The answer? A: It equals 0.98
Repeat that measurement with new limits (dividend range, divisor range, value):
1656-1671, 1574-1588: 0.91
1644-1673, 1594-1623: 0.92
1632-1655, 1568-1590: 0.74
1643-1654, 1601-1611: 0.88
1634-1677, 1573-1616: 0.87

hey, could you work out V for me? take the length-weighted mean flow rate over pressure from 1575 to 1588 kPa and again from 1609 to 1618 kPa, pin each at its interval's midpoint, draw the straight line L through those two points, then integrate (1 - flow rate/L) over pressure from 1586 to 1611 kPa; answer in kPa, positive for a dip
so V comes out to 0.9 kPa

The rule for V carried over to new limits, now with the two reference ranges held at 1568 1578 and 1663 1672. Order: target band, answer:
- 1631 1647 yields 4.54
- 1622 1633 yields 0.41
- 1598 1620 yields 0.63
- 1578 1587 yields 0.24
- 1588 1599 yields 0.54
